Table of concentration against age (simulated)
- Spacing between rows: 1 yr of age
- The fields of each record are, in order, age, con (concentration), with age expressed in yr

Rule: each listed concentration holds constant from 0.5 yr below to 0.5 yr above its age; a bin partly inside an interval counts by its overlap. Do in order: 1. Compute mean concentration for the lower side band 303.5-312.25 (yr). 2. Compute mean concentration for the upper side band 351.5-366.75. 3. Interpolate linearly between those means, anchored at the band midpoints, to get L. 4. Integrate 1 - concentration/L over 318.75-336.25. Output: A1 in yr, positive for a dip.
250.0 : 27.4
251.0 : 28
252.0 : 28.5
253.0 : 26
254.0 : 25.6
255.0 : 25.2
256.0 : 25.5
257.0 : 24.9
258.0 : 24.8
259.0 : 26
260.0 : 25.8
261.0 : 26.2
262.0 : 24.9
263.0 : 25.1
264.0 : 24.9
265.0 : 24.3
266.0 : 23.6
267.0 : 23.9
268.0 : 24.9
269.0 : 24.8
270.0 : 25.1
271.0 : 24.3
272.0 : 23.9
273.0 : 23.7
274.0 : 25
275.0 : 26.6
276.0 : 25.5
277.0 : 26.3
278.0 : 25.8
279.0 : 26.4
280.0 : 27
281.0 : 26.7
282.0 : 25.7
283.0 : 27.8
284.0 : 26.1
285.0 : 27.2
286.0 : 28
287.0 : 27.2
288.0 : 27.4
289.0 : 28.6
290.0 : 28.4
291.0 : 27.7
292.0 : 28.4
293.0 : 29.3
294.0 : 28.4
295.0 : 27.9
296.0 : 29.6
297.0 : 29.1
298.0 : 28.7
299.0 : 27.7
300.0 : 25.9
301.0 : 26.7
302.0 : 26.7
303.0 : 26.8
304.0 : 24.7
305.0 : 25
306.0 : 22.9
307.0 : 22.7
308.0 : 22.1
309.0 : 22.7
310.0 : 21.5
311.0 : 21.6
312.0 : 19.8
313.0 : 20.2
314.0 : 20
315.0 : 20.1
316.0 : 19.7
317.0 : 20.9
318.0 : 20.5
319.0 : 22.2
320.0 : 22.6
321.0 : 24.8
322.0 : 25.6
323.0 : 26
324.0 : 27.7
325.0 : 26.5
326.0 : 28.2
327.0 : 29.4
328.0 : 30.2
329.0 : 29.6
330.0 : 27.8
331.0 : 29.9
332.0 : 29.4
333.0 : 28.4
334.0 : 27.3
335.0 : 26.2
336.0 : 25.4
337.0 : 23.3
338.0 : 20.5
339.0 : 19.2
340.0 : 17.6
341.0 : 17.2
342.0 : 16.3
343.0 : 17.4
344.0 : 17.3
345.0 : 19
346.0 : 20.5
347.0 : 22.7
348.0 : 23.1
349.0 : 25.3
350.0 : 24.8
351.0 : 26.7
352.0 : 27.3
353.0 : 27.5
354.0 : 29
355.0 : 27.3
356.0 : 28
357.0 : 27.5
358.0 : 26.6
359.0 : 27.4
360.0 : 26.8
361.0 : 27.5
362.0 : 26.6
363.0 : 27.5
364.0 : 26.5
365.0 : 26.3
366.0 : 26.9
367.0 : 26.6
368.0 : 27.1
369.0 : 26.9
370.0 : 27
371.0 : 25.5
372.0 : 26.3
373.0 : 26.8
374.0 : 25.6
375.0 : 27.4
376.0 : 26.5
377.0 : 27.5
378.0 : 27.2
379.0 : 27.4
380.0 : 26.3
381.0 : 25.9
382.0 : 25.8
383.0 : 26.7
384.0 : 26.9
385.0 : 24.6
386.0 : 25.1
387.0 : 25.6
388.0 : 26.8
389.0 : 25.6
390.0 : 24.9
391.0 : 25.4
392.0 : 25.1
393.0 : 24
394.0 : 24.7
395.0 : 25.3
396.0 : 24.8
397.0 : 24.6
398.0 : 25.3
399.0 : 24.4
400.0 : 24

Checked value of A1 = -2.0 yr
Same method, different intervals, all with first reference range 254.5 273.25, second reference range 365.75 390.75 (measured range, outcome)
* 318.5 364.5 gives 1.4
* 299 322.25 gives 2.3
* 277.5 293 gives -1.3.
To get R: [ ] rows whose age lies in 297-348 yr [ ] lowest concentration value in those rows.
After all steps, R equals 16.3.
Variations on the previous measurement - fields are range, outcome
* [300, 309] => 22.1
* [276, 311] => 21.5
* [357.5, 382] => 25.5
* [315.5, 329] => 19.7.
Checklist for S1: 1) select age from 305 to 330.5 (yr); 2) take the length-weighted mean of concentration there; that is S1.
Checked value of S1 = 23.8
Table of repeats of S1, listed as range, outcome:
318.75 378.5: 25.5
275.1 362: 25.2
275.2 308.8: 26.8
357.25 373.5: 26.8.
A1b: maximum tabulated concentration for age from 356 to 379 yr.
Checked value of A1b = 28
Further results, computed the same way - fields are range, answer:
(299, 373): 30.2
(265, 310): 29.6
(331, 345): 29.9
